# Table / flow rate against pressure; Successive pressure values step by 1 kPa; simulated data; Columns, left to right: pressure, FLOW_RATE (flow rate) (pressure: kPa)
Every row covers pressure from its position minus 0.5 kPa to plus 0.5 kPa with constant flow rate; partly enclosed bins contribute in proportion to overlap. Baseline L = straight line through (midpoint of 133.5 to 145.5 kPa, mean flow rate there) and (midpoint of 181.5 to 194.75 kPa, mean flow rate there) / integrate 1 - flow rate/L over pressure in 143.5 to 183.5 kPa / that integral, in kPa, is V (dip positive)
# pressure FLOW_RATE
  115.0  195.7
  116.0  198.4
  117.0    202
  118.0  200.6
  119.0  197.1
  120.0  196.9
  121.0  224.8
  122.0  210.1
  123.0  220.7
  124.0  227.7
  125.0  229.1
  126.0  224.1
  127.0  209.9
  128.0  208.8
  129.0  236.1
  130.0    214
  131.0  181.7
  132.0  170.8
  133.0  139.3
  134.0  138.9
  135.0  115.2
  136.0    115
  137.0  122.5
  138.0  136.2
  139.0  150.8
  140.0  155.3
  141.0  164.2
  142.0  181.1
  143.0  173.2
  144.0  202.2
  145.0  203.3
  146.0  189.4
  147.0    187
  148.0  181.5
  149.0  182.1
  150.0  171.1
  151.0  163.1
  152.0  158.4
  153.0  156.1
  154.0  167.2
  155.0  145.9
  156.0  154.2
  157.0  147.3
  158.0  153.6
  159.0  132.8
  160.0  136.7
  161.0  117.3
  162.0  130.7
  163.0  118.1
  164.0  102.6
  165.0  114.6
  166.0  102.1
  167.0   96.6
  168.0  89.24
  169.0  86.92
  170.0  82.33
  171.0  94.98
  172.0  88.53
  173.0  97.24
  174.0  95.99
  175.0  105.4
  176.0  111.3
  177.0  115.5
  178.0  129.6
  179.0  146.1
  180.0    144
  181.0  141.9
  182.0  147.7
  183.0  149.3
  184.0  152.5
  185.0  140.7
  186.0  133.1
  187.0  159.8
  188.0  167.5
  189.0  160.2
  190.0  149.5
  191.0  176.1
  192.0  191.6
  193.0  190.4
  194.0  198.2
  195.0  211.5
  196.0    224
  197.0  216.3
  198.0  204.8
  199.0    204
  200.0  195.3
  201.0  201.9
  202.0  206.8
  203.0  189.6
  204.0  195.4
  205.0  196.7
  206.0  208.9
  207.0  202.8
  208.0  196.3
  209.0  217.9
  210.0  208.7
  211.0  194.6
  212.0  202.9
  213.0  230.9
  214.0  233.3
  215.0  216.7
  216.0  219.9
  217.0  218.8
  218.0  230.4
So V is 5.75 kPa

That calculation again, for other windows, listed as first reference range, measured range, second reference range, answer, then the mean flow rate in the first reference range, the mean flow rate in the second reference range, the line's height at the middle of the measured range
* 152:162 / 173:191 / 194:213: 4.0 kPa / 146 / 205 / 177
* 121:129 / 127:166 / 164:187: 3.9 kPa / 220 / 117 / 176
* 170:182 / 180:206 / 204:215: -2.7 kPa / 115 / 209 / 163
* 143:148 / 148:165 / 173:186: 2.6 kPa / 192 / 130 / 172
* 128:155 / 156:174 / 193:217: 6.9 kPa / 168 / 208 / 183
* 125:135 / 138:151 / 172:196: 0.2 kPa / 190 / 149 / 179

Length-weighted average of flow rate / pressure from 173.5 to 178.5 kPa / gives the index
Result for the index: 112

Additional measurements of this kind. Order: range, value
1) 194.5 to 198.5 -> 214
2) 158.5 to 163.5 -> 127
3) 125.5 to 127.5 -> 217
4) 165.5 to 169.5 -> 93.7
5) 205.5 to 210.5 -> 207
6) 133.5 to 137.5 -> 123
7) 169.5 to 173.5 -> 90.8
